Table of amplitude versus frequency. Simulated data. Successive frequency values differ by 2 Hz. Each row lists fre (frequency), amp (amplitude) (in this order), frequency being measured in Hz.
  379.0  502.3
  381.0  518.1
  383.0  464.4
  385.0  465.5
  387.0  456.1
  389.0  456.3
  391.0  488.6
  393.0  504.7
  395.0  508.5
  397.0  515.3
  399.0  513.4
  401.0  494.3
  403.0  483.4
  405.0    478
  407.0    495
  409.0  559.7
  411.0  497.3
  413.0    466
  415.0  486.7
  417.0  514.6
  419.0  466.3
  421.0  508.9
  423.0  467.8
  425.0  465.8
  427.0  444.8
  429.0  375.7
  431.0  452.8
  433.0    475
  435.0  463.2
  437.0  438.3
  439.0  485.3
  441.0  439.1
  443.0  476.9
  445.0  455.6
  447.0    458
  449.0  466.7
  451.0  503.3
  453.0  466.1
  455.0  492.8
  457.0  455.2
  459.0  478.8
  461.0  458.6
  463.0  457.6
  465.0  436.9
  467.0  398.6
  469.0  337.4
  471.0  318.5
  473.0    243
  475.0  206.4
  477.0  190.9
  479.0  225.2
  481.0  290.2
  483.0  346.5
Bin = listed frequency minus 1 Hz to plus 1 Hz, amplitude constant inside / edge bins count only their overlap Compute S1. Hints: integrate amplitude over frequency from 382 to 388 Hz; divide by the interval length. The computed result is 462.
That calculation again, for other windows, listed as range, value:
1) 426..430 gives 410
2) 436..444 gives 460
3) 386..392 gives 467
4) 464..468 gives 418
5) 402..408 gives 485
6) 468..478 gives 259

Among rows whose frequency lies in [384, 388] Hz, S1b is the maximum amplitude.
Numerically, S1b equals 465.5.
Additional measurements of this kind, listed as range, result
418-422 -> 508.9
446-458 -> 503.3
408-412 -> 559.7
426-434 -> 475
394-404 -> 515.3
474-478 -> 206.4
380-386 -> 518.1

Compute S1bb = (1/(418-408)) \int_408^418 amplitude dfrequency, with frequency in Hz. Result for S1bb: 505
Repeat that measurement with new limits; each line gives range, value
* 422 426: 467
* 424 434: 443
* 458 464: 465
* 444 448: 457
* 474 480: 208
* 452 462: 470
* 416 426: 485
